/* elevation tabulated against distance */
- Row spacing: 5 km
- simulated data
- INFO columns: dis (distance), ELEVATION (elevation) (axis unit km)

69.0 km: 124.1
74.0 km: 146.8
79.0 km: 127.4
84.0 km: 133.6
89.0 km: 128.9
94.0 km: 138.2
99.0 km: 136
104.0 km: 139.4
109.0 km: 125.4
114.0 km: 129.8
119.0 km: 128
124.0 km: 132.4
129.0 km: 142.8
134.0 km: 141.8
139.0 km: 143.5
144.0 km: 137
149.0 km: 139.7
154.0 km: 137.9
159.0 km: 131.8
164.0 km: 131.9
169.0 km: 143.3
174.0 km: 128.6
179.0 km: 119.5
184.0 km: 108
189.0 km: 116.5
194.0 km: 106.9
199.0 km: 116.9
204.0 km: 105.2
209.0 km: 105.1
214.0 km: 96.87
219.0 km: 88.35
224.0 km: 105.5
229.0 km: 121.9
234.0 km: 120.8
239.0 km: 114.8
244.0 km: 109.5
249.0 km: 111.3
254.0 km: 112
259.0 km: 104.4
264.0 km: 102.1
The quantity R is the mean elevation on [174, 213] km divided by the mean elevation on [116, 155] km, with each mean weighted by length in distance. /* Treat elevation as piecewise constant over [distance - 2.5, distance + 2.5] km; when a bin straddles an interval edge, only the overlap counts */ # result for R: 0.8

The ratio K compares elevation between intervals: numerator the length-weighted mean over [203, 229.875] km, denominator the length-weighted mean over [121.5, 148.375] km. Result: 0.74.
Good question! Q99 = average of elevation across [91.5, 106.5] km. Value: 138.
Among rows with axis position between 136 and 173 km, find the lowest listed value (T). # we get 131.8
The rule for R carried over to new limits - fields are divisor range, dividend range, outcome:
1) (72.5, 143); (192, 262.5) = 0.80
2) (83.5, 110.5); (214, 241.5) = 0.81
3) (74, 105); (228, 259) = 0.85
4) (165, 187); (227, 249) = 0.93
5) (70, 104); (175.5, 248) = 0.81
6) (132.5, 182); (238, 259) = 0.82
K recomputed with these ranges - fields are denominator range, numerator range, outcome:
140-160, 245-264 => 0.79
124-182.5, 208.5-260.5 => 0.80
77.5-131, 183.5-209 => 0.83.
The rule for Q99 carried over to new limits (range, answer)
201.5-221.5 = 98.9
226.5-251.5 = 116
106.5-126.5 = 129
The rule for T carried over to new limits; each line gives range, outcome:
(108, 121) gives 125.4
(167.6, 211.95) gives 105.1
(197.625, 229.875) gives 88.35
